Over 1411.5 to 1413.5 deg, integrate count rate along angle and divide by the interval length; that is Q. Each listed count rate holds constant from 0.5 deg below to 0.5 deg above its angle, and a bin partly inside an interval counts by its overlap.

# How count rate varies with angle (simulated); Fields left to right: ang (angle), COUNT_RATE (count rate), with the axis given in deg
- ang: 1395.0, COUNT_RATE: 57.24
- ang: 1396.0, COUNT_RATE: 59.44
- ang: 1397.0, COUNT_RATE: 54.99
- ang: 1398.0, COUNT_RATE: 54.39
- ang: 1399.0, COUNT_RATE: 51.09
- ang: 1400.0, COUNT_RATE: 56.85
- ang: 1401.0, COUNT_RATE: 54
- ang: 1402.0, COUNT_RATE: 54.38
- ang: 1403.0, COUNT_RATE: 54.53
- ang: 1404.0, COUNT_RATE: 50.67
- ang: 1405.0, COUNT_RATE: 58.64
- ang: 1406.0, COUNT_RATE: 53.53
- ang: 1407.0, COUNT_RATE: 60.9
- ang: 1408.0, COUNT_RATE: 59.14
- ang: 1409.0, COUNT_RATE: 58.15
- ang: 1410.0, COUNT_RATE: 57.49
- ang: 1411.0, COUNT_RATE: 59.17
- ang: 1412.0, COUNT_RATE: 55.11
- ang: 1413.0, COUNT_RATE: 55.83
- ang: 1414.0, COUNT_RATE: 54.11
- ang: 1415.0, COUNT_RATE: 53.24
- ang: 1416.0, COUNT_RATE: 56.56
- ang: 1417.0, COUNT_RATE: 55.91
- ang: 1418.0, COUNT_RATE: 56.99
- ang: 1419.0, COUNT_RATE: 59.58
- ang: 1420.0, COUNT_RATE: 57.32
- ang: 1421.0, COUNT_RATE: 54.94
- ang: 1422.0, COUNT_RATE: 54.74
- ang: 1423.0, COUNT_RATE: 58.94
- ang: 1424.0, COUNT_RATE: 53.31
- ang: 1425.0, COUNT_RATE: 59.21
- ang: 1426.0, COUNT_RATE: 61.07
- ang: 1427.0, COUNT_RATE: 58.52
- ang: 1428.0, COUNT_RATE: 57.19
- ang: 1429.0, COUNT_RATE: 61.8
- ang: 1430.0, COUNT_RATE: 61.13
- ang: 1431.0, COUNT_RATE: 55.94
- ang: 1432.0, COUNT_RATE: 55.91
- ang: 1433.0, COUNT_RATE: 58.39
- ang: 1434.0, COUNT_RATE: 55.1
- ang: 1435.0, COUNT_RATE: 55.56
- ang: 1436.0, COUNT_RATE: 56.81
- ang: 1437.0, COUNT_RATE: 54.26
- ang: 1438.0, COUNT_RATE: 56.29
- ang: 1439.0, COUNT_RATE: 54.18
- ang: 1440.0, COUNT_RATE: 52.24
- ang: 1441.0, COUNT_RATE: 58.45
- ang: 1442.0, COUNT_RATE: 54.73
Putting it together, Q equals 55.5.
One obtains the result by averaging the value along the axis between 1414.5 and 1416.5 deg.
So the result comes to 54.9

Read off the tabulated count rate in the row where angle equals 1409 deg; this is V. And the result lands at 58.15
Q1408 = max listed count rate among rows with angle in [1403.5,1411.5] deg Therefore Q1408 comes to 60.9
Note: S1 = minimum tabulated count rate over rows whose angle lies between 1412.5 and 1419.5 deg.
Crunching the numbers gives 53.24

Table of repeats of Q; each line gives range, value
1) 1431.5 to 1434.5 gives 56.5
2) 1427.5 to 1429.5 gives 59.5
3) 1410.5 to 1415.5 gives 55.5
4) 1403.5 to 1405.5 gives 54.7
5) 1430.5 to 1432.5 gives 55.9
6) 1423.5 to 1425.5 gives 56.3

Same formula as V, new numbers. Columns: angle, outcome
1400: 56.85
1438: 56.29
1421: 54.94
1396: 59.44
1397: 54.99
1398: 54.39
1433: 58.39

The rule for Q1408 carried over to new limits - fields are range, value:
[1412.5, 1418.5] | 56.99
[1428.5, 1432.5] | 61.8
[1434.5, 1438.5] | 56.81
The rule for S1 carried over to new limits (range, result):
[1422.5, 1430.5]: 53.31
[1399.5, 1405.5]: 50.67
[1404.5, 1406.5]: 53.53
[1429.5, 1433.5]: 55.91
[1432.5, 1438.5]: 54.26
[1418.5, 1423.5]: 54.74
